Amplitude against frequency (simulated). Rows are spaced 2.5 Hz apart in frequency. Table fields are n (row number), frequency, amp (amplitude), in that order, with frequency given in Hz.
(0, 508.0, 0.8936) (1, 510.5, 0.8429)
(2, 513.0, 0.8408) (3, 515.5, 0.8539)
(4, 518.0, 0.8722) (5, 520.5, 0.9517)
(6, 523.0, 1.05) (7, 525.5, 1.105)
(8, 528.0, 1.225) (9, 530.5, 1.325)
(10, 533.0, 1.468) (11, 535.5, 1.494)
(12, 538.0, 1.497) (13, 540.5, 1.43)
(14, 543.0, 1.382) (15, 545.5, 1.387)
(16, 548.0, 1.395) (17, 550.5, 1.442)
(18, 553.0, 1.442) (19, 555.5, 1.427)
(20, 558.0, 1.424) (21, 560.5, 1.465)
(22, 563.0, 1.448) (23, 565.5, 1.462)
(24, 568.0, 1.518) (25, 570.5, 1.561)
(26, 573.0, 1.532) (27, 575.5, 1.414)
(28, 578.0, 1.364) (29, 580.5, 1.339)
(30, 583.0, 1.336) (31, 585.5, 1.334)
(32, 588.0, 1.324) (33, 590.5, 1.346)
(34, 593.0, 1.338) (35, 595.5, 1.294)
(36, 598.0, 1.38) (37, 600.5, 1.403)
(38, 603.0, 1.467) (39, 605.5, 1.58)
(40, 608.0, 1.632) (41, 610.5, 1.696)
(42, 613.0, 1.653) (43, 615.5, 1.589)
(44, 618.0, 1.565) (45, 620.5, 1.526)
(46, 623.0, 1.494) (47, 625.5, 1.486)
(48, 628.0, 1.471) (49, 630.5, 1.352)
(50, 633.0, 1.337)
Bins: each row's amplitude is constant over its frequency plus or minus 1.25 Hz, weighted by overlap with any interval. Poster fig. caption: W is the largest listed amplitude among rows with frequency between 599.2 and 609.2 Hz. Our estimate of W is 1.632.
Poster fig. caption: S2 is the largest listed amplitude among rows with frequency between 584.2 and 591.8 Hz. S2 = 1.346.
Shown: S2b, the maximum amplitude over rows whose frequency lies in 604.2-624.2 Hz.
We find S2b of 1.696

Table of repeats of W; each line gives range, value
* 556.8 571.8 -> 1.561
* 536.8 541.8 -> 1.497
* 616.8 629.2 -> 1.565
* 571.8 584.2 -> 1.532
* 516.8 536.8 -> 1.494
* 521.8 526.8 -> 1.105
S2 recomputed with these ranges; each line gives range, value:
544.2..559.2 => 1.442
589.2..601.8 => 1.403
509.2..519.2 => 0.8722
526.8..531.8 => 1.325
